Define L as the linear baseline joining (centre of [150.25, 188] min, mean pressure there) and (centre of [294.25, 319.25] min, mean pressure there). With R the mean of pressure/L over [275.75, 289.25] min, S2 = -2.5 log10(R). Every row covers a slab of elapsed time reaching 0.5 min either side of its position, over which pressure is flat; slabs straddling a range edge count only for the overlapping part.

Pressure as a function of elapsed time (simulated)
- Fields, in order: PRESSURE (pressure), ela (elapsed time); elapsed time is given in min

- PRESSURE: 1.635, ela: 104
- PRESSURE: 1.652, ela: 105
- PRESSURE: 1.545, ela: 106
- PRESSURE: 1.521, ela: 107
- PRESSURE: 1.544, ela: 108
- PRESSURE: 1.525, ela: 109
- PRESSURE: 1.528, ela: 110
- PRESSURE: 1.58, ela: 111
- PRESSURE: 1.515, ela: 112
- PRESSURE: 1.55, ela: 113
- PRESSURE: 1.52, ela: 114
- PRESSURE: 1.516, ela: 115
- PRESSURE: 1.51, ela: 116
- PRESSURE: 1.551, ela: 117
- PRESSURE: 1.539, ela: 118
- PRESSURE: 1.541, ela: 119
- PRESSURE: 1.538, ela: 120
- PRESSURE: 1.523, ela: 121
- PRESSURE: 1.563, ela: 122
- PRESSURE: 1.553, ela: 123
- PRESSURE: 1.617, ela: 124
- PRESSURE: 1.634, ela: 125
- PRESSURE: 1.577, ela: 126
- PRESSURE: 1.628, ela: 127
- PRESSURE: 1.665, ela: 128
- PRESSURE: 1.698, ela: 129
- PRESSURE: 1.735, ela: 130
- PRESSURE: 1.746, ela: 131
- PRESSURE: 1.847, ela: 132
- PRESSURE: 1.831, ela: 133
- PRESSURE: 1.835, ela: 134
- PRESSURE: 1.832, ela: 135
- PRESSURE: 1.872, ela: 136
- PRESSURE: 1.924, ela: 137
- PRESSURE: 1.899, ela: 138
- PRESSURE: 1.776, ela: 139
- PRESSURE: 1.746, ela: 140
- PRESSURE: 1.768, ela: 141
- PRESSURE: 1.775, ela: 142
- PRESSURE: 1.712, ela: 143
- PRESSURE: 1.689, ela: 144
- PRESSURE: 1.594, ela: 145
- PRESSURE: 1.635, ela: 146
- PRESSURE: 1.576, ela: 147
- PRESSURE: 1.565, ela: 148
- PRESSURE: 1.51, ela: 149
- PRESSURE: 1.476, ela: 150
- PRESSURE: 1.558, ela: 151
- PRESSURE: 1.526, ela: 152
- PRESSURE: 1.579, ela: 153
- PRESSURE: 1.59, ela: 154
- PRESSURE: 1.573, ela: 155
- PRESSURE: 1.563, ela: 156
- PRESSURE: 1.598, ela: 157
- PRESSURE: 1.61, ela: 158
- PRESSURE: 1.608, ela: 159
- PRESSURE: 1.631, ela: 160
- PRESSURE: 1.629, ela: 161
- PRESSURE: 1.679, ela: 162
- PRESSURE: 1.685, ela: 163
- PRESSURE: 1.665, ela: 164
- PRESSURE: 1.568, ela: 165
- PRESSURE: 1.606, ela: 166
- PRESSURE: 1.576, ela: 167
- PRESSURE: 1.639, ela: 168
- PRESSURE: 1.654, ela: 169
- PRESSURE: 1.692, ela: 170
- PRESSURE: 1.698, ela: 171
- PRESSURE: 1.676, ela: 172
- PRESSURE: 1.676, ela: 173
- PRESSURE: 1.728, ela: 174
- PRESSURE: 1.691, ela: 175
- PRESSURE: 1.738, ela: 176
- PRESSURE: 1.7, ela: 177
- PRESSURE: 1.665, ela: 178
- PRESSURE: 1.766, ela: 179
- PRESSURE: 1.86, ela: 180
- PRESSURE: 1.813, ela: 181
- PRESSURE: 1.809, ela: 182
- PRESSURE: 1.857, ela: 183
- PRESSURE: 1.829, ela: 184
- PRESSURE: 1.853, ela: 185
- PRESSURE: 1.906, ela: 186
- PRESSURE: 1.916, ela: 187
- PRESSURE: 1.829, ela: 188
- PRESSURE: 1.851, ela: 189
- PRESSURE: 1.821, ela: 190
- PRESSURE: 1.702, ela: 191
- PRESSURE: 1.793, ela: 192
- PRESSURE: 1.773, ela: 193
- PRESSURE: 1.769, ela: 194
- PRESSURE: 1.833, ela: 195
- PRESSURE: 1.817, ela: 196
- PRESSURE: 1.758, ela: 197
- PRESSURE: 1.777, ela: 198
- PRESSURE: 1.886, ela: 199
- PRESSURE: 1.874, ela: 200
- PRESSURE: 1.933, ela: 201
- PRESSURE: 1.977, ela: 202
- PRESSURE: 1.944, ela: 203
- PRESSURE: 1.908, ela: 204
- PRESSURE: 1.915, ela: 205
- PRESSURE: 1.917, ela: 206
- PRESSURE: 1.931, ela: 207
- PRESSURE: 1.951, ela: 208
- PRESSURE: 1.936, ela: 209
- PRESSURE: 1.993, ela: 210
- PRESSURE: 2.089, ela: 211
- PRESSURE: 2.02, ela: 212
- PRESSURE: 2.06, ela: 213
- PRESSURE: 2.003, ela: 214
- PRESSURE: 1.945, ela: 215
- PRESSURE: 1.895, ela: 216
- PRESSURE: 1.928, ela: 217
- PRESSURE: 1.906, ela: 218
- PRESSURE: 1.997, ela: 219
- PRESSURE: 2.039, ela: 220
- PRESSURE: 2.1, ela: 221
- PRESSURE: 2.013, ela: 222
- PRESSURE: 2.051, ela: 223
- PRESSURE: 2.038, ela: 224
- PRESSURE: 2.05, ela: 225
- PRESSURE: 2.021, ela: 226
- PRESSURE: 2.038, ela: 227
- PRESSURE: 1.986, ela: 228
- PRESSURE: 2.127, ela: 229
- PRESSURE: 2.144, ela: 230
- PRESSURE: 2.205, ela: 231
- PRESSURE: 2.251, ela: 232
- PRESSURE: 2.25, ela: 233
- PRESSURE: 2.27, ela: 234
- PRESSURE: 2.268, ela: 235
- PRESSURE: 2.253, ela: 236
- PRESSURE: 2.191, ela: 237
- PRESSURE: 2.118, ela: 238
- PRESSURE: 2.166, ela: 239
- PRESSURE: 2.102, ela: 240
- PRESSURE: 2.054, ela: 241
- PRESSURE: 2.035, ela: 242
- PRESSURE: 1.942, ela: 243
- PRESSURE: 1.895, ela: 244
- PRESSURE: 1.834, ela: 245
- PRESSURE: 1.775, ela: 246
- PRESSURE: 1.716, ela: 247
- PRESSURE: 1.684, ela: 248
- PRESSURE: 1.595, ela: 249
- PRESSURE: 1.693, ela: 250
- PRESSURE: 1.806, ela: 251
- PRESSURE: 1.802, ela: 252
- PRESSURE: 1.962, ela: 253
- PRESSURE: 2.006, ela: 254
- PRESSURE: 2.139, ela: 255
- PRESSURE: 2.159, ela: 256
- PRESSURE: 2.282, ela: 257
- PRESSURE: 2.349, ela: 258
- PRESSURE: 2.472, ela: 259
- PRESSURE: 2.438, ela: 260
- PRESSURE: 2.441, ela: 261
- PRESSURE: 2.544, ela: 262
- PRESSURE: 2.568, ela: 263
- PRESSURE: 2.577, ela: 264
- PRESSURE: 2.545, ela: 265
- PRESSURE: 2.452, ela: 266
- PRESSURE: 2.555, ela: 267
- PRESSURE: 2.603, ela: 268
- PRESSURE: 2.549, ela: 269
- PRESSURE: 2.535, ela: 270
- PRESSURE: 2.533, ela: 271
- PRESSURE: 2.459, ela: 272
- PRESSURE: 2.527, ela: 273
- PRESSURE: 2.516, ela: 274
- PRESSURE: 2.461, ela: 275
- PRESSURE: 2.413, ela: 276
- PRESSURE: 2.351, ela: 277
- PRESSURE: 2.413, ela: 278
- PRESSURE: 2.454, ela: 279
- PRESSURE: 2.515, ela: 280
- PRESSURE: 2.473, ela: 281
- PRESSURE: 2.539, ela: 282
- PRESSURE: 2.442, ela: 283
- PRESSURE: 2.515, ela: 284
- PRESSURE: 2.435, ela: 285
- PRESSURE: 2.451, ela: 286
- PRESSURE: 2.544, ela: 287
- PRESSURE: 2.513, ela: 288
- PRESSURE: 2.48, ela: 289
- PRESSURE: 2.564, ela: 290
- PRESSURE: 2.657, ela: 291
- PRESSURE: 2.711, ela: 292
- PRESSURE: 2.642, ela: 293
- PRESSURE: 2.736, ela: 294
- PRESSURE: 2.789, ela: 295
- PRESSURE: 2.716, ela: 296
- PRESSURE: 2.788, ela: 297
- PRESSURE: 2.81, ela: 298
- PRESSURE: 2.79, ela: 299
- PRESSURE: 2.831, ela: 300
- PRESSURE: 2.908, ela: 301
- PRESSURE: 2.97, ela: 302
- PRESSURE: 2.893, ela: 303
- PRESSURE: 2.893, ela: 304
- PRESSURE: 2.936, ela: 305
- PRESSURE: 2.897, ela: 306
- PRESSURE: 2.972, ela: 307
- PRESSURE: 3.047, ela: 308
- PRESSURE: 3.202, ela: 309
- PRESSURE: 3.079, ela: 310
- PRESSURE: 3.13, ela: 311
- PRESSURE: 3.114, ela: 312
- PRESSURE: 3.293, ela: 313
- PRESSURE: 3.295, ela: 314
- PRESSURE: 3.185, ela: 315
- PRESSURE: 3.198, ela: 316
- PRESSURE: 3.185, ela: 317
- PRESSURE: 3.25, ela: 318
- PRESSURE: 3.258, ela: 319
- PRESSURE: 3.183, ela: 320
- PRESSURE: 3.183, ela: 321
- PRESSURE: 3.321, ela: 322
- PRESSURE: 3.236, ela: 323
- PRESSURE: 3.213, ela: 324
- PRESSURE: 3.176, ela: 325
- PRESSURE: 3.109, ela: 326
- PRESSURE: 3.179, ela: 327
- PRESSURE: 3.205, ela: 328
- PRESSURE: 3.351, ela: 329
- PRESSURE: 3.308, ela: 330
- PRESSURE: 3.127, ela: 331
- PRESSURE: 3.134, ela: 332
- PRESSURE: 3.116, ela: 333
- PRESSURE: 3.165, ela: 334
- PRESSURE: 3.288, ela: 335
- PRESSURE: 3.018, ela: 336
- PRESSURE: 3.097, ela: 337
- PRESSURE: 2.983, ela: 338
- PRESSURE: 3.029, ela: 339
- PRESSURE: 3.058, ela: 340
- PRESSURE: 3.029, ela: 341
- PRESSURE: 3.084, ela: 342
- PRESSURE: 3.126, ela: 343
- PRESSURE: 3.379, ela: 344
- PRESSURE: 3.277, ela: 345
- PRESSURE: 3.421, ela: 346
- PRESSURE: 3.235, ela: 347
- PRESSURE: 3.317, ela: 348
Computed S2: 0.13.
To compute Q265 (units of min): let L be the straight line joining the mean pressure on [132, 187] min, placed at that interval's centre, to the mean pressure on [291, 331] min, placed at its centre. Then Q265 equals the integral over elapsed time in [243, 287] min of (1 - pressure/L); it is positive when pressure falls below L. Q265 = 5.92 min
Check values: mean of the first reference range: 1.7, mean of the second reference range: 3.05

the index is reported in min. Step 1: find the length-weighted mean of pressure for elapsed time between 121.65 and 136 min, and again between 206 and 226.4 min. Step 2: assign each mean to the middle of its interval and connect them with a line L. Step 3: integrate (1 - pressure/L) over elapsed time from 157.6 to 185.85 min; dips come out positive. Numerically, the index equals 2.2 min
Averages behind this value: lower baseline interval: 1.7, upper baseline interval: 2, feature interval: 1.7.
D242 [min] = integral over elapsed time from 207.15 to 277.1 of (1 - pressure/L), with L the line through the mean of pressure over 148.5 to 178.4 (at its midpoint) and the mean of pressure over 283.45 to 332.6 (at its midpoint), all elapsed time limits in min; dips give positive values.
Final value 6.1 min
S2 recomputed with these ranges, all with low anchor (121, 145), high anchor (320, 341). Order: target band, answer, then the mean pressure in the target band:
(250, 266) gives 0.168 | 2.26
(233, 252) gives 0.267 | 1.97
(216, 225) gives 0.179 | 2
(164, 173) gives 0.207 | 1.64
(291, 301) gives 0.058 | 2.76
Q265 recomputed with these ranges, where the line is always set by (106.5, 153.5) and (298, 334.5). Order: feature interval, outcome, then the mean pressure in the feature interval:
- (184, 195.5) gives 1.6 min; 1.82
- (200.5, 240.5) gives 5.2 min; 2.05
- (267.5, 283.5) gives 1.7 min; 2.49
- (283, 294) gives 1.3 min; 2.55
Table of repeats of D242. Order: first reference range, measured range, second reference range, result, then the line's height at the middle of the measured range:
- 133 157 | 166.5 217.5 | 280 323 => 5.1 min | 2.04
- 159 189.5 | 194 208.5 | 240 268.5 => -0.1 min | 1.87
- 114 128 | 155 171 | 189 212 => 1.0 min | 1.73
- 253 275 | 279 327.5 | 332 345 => -1.7 min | 2.79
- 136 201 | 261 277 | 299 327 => 1.0 min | 2.68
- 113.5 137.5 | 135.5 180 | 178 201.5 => 2.0 min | 1.74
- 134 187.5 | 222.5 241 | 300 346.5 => 1.5 min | 2.33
